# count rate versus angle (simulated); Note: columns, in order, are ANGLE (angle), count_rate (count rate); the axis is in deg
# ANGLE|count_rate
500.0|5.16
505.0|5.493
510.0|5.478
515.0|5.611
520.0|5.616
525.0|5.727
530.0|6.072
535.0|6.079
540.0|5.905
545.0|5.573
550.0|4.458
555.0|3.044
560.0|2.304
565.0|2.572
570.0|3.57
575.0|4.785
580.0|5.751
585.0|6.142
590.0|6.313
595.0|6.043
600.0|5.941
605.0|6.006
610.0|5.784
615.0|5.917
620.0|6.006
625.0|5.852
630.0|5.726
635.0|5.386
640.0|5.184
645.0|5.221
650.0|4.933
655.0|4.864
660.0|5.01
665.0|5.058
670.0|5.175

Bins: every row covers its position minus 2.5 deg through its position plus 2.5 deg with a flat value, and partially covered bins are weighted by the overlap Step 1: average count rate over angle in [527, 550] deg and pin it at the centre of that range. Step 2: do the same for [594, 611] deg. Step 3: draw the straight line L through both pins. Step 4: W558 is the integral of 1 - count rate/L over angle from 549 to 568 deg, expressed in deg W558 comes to 9.2 deg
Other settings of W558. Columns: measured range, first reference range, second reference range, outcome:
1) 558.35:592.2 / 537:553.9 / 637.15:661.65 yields 3.88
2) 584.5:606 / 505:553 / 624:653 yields -2.56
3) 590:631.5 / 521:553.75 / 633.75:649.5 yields -4.92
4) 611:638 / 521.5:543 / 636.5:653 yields -2.56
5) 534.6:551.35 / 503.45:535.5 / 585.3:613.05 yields 0.86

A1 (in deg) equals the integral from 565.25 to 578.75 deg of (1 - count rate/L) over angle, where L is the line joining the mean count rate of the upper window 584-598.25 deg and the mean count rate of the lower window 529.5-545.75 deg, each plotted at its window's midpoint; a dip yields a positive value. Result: 4.5 deg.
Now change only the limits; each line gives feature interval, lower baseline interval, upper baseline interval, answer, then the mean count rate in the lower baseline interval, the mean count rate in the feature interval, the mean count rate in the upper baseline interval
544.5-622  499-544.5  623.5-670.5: 6.5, 5.69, 4.99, 5.23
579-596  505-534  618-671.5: -1.9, 5.7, 6.09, 5.31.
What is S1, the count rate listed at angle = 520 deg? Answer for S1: 5.616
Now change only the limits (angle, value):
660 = 5.01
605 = 6.006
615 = 5.917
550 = 4.458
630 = 5.726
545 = 5.573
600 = 5.941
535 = 6.079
